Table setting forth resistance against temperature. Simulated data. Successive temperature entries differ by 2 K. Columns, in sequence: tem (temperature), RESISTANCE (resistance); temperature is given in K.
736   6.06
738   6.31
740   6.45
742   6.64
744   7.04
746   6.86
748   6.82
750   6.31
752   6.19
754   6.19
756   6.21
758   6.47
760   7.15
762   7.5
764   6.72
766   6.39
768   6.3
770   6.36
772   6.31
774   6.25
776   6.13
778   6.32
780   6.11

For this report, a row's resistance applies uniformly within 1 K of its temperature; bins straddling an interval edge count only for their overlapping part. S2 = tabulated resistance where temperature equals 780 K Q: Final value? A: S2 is 6.11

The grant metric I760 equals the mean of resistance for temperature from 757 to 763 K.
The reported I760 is 7.04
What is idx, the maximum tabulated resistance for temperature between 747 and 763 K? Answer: 7.5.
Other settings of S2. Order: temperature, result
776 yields 6.13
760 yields 7.15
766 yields 6.39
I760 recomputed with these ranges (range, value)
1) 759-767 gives 6.94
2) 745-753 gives 6.54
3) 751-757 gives 6.2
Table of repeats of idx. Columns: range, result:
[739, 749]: 7.04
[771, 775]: 6.31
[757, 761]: 7.15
